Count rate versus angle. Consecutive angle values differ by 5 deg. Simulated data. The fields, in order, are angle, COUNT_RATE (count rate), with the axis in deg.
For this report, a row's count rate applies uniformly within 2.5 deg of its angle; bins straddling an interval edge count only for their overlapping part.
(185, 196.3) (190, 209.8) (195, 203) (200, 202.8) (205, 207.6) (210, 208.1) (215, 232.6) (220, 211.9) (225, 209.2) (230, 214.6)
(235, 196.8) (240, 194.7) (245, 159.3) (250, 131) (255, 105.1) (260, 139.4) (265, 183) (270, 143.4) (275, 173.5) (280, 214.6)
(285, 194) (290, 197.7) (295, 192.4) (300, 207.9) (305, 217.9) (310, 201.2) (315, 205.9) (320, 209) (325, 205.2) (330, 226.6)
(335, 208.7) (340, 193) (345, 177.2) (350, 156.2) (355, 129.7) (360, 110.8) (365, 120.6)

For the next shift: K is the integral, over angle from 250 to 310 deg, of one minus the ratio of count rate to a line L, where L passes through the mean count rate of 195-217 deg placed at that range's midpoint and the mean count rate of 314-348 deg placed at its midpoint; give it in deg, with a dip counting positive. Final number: 8.2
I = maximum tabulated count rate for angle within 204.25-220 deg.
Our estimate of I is 232.6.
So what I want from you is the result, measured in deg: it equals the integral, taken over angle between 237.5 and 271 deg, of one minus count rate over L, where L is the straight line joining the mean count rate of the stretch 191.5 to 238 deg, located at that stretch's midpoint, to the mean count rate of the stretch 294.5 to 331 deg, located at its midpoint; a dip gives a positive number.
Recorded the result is 9.3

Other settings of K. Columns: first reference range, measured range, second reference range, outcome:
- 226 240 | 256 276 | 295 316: 4.9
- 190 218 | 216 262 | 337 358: 5.6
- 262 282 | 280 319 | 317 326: -2.0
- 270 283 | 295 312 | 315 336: -0.6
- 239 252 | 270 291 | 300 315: -0.1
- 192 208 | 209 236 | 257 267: -3.7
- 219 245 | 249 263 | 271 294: 5.0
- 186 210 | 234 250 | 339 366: 1.3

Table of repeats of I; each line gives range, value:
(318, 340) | 226.6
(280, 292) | 214.6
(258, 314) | 217.9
